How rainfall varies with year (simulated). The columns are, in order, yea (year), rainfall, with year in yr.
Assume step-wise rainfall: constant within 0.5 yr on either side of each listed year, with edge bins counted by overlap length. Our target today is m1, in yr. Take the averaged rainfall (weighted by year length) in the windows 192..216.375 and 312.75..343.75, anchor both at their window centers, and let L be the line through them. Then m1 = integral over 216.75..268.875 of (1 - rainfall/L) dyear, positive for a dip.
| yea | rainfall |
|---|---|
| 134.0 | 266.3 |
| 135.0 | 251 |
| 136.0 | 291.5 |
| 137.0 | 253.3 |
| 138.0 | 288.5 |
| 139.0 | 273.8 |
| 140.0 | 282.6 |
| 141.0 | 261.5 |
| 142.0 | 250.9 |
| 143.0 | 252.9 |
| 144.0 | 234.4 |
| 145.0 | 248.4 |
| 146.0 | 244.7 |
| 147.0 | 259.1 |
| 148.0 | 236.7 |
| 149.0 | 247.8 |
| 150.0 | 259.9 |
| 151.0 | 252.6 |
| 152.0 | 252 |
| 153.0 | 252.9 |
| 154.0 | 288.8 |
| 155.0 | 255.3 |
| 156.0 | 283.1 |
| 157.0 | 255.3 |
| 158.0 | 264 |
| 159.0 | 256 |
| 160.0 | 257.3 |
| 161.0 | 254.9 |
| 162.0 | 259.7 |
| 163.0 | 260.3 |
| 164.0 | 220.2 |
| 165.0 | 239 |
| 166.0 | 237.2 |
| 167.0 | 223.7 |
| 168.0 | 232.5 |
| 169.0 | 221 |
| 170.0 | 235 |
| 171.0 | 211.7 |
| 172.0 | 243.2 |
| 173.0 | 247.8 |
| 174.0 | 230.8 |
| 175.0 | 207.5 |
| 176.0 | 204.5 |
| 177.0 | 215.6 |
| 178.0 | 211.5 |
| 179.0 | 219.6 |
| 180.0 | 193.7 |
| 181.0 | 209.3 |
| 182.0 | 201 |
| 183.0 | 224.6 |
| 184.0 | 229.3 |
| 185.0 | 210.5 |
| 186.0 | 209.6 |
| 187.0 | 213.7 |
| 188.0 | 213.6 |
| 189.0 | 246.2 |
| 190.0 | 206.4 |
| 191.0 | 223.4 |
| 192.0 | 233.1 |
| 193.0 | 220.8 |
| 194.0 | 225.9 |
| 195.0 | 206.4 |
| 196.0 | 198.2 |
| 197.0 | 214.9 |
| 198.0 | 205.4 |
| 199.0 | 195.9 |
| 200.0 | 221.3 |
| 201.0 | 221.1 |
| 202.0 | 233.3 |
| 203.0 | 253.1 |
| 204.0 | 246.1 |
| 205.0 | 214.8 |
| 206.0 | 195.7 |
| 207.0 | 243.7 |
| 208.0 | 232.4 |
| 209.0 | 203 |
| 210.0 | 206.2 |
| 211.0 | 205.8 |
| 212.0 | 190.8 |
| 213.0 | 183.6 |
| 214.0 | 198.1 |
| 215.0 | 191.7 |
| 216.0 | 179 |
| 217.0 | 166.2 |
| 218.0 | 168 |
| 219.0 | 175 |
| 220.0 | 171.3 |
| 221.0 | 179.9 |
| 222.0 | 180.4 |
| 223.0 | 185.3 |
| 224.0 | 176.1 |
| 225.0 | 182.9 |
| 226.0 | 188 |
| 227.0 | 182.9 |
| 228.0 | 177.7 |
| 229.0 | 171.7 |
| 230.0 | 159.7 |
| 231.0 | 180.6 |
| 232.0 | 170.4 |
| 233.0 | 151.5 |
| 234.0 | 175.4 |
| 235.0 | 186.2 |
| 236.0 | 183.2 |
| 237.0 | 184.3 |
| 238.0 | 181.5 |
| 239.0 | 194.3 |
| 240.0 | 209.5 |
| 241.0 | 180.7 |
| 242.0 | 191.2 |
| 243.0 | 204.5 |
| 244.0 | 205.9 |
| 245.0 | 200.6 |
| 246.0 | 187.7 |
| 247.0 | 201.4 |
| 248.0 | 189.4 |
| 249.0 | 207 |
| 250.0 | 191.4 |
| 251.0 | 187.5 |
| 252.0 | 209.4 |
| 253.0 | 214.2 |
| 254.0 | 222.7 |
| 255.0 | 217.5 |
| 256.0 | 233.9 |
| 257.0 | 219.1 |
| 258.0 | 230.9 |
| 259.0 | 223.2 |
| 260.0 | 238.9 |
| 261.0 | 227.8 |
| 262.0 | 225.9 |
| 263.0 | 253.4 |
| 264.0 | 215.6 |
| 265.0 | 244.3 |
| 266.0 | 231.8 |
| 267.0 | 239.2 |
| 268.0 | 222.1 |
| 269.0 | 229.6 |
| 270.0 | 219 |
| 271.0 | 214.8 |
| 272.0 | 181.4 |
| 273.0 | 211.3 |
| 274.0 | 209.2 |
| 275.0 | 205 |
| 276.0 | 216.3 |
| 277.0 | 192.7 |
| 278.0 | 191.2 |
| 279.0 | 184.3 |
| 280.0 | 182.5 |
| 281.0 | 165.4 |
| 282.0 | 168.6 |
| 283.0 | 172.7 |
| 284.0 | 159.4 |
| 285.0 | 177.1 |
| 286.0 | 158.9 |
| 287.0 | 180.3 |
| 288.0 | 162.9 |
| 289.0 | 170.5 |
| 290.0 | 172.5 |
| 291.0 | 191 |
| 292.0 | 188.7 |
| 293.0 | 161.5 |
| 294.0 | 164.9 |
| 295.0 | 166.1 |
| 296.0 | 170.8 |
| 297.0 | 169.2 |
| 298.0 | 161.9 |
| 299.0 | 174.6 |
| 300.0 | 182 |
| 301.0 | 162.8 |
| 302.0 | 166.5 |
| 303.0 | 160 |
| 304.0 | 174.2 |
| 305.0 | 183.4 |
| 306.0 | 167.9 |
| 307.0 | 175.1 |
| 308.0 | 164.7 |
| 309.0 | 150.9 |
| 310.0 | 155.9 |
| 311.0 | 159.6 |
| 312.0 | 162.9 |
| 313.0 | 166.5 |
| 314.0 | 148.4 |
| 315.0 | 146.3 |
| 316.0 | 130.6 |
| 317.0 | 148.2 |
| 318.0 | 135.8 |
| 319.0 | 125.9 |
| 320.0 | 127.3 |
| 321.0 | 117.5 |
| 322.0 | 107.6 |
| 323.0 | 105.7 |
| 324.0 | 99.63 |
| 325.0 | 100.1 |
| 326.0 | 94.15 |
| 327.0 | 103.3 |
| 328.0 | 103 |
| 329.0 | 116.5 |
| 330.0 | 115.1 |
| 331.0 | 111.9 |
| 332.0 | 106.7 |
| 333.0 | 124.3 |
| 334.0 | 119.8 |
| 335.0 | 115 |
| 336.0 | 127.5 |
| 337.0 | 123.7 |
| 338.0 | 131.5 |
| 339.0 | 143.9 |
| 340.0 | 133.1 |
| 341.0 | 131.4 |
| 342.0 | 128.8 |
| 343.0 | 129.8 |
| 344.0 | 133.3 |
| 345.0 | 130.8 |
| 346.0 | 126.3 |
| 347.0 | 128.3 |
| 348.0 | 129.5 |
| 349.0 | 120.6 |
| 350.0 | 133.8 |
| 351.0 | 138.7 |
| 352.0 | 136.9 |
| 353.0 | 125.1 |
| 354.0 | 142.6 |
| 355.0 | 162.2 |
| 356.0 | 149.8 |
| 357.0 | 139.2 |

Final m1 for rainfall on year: -4.44 yr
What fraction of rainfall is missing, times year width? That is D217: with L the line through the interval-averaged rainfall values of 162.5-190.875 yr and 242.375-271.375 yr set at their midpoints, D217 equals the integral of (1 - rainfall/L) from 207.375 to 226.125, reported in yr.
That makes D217 2.72 yr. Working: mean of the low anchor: 222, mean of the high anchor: 217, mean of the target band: 188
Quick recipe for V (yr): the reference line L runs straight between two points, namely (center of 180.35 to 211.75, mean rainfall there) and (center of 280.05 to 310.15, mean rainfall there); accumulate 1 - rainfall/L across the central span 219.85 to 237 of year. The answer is 2.1 yr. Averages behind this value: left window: 218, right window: 170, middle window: 177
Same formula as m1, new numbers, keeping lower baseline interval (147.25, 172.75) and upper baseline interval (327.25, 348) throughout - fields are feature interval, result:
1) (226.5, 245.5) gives 1.1 yr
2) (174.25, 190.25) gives 1.3 yr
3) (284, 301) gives -1.8 yr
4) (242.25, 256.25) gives -1.4 yr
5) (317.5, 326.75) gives 1.5 yr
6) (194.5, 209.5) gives 0.0 yr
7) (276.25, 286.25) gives -0.8 yr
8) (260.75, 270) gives -3.0 yr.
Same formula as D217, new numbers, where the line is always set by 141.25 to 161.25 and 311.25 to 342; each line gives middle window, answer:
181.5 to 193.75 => 0.5 yr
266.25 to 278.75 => -3.5 yr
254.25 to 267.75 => -4.5 yr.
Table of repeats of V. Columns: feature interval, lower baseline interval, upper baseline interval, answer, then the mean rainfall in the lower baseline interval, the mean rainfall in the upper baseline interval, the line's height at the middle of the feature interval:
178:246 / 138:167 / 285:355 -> 4.89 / 255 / 143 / 215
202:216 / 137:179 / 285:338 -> 0.07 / 246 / 146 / 213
